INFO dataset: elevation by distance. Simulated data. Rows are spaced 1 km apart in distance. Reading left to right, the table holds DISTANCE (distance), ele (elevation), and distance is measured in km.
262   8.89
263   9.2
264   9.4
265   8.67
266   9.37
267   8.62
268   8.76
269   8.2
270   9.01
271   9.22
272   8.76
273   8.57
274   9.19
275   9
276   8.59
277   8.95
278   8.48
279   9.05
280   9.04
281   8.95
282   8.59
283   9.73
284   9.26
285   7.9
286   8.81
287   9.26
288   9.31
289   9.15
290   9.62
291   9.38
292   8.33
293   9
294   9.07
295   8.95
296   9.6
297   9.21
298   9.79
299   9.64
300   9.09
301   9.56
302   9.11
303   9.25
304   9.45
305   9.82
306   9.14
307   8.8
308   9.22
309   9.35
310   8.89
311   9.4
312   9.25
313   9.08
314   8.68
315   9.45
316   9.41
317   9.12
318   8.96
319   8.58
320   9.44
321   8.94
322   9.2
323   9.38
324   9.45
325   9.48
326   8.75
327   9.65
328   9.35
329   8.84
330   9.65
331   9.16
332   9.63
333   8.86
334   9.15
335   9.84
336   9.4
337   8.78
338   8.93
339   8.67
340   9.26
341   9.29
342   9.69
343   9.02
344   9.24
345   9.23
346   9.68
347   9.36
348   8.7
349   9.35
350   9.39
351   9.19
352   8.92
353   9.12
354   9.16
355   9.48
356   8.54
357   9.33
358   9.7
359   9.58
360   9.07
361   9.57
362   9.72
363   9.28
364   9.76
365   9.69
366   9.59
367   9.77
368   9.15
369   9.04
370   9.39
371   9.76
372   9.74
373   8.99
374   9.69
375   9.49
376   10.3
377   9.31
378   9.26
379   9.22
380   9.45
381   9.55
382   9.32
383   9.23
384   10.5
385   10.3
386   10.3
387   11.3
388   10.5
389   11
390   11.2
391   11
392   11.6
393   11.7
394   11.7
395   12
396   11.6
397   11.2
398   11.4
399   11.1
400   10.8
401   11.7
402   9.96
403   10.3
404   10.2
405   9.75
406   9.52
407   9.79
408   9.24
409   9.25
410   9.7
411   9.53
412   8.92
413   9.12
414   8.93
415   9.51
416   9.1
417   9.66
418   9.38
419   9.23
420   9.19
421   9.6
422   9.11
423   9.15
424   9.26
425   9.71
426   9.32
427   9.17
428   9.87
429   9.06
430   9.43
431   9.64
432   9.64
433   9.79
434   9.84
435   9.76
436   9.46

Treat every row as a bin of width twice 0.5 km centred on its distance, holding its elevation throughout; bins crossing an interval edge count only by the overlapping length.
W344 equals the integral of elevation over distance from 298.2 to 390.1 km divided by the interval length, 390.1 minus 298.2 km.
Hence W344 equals 9.4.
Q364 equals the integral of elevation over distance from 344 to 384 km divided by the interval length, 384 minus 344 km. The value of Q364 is 9.4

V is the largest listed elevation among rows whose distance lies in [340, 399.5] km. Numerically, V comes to 12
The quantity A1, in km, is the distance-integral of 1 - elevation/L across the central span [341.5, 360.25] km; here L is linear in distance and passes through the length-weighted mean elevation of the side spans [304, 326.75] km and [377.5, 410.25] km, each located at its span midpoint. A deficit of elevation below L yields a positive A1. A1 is 1.0 km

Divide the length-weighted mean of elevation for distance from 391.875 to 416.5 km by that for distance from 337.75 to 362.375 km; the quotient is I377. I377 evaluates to 1.11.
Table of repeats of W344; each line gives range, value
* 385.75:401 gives 11.3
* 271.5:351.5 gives 9.16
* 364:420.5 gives 10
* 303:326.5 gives 9.19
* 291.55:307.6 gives 9.24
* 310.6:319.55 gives 9.1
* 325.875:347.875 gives 9.25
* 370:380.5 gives 9.51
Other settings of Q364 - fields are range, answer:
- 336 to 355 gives 9.18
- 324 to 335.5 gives 9.31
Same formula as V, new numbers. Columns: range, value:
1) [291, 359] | 9.84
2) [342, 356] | 9.69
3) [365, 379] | 10.3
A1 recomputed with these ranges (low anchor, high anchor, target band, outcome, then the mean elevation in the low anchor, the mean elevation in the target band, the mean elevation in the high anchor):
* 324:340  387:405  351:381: 2.3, 9.22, 9.41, 11.1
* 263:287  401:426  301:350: -0.6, 8.89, 9.22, 9.5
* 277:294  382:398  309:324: 0.7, 8.99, 9.15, 11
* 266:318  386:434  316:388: 1.4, 9.08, 9.39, 10.1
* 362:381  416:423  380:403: -3.4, 9.5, 10.8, 9.33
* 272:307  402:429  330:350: 0.0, 9.1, 9.24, 9.45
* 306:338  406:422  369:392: -1.7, 9.19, 9.96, 9.34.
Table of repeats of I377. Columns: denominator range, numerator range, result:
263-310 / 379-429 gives 1.11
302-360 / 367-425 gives 1.08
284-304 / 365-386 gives 1.04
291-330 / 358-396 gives 1.09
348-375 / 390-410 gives 1.14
